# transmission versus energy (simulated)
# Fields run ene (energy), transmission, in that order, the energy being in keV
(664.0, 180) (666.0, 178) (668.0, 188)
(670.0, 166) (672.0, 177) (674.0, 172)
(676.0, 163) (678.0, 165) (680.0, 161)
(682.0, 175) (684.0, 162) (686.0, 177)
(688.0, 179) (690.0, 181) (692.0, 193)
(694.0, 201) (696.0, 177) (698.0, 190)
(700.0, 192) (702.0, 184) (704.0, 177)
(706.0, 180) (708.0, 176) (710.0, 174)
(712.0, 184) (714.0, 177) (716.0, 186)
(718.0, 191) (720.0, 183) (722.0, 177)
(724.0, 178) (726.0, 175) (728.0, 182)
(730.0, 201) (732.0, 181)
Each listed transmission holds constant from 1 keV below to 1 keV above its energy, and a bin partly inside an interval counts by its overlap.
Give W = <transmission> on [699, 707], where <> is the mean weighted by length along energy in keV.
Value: 183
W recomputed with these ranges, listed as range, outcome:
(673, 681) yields 165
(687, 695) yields 188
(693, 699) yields 189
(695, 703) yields 186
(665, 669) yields 183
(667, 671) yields 177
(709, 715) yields 178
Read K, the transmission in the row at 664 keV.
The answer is 180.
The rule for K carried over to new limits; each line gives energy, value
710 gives 174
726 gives 175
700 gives 192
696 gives 177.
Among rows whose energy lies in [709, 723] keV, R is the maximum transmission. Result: 191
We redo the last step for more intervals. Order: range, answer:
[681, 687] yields 177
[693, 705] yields 201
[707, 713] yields 184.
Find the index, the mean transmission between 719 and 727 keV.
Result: 178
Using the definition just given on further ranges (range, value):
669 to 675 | 172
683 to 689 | 173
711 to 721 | 184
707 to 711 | 175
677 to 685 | 166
